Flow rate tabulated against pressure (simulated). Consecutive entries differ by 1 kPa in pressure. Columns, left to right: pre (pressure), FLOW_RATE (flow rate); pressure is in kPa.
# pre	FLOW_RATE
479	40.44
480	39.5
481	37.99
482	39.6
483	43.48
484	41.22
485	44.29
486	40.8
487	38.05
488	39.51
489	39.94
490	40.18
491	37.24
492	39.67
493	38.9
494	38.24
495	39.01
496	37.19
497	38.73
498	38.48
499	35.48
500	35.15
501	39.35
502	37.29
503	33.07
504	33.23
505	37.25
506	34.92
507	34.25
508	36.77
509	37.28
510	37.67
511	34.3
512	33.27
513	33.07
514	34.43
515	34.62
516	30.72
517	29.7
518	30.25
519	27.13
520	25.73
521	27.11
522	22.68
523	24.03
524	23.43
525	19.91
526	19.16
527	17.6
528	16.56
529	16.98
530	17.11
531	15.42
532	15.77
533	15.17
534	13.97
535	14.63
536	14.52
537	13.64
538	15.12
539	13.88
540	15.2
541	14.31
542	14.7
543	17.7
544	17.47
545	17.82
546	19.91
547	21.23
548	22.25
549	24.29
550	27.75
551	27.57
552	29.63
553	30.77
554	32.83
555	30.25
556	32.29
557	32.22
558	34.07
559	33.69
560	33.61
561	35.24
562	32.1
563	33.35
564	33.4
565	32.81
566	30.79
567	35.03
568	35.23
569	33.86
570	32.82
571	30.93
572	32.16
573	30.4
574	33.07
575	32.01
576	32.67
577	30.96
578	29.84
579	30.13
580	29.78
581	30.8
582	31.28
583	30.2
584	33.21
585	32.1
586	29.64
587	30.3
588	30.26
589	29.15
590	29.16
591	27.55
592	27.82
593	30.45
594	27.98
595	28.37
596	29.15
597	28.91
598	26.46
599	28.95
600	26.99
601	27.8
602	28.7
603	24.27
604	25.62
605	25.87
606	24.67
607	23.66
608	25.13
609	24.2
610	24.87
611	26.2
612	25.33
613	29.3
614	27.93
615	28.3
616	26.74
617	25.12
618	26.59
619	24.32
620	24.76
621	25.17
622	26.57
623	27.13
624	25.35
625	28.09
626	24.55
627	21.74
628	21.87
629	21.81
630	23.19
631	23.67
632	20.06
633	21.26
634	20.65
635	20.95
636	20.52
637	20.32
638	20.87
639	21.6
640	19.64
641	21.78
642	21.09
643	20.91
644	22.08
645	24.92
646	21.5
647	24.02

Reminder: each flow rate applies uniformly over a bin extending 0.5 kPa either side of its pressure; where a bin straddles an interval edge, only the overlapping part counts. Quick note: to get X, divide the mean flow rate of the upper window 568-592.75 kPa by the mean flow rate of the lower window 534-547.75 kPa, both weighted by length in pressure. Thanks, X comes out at 1.91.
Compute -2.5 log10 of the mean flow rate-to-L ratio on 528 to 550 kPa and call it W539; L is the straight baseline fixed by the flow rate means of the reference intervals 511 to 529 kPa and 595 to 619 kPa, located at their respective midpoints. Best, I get 0.48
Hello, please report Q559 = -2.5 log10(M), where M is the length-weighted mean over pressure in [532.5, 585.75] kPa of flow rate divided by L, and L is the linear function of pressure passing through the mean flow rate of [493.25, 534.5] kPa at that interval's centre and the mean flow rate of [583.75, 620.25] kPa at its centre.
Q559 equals 0.05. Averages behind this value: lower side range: 29.4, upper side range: 27.4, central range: 27.1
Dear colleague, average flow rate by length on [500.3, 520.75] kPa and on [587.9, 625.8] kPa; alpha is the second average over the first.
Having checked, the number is 0.8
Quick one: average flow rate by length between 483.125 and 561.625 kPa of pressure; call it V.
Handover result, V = 28.8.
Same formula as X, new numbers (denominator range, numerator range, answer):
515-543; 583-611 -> 1.42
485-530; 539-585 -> 0.88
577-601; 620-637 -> 0.79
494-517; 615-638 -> 0.67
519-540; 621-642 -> 1.24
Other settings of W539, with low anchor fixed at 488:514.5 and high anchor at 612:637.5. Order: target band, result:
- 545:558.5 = 0.142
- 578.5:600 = -0.064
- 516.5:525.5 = 0.335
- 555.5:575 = -0.093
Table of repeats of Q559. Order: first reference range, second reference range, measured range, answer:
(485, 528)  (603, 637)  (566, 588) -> -0.139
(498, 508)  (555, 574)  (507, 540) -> 0.416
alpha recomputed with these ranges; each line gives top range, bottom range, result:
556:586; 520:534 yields 1.67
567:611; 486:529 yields 0.89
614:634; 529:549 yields 1.48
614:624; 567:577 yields 0.80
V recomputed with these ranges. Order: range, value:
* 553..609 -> 30.3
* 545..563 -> 29.2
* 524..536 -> 16.8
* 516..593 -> 26.2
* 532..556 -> 20.4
